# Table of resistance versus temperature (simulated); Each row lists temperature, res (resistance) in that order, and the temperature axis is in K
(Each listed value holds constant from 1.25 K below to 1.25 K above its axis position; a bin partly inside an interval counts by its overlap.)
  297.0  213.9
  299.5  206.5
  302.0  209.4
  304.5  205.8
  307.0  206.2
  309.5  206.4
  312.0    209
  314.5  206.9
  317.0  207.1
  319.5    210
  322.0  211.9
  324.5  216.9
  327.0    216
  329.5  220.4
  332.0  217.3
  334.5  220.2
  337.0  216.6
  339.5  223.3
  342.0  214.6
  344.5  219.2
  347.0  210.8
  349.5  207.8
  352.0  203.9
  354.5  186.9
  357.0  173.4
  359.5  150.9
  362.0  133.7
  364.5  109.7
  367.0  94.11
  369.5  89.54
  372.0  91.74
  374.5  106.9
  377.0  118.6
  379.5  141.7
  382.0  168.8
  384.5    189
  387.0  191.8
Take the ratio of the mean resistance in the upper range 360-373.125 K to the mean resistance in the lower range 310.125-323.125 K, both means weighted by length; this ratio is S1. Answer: 0.51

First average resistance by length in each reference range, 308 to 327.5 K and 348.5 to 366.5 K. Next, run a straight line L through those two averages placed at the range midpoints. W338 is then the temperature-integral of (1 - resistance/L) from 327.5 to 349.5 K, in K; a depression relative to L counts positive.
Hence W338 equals -3.77 K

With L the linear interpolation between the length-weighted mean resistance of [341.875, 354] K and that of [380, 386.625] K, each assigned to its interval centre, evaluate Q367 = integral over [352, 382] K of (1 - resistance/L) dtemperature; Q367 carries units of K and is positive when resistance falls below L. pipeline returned 9.4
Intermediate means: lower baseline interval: 209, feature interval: 132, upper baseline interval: 176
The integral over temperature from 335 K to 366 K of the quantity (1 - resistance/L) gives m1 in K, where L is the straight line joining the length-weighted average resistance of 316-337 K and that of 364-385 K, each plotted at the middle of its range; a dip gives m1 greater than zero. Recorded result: -3.2 K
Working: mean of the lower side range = 215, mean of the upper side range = 121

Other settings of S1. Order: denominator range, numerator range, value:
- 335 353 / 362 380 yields 0.50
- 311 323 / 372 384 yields 0.64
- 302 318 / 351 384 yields 0.66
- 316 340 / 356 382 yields 0.57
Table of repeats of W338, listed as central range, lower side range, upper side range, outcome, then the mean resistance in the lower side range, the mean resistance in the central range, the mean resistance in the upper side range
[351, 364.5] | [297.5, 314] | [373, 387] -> 0.2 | 208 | 164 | 148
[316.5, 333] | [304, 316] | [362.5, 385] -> -2.4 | 207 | 215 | 122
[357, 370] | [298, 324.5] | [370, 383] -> 1.7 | 208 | 123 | 123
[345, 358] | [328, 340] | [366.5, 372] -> -3.6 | 219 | 198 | 91.5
